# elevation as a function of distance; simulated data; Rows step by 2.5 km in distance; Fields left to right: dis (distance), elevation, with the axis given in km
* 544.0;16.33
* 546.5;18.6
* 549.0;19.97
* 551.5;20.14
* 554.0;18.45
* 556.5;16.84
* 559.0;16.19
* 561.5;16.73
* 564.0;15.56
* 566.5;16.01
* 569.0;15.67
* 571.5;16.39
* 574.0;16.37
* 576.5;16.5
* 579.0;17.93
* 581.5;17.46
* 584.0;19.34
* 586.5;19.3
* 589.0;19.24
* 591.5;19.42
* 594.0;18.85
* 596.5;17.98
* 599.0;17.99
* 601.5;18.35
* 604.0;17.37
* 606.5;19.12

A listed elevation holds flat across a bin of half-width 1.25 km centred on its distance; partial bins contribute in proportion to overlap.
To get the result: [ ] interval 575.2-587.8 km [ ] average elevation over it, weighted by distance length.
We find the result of 18.1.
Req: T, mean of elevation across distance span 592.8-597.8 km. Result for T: 18.4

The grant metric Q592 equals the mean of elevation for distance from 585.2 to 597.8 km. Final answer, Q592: 19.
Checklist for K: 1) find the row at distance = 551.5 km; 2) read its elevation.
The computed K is 20.14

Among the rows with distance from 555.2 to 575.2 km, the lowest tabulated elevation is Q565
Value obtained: 15.56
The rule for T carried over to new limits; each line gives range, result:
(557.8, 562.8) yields 16.5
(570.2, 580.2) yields 16.8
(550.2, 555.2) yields 19.3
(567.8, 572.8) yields 16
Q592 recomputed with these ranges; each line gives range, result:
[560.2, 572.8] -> 16.1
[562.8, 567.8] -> 15.8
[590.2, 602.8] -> 18.5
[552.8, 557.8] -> 17.6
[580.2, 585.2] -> 18.4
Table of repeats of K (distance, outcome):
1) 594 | 18.85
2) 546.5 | 18.6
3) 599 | 17.99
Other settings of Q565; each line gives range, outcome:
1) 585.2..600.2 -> 17.98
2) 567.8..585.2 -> 15.67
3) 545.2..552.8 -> 18.6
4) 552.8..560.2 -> 16.19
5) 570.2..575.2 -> 16.37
